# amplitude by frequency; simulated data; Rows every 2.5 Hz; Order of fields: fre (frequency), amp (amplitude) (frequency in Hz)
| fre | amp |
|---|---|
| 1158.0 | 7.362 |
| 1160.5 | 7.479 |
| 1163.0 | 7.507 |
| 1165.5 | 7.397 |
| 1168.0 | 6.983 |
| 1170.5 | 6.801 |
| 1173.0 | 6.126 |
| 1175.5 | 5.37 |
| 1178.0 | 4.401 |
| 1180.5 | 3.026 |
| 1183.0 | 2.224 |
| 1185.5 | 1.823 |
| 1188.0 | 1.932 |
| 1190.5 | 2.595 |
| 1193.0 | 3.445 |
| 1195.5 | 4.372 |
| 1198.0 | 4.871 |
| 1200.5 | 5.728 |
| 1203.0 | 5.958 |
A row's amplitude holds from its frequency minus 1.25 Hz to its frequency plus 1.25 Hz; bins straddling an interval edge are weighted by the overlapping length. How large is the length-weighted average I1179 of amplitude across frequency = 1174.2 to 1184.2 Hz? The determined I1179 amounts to 3.77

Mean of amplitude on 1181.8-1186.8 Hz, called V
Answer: 2.02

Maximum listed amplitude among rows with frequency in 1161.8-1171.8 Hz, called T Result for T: 7.507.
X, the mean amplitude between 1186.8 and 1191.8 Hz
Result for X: 2.28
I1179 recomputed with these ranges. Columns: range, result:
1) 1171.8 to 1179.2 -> 5.3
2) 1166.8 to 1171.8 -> 6.88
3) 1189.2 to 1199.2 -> 3.81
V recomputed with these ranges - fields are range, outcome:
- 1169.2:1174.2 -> 6.47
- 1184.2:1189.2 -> 1.88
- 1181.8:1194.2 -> 2.4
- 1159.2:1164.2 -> 7.49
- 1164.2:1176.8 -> 6.53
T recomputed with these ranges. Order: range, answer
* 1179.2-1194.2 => 3.445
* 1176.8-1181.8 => 4.401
